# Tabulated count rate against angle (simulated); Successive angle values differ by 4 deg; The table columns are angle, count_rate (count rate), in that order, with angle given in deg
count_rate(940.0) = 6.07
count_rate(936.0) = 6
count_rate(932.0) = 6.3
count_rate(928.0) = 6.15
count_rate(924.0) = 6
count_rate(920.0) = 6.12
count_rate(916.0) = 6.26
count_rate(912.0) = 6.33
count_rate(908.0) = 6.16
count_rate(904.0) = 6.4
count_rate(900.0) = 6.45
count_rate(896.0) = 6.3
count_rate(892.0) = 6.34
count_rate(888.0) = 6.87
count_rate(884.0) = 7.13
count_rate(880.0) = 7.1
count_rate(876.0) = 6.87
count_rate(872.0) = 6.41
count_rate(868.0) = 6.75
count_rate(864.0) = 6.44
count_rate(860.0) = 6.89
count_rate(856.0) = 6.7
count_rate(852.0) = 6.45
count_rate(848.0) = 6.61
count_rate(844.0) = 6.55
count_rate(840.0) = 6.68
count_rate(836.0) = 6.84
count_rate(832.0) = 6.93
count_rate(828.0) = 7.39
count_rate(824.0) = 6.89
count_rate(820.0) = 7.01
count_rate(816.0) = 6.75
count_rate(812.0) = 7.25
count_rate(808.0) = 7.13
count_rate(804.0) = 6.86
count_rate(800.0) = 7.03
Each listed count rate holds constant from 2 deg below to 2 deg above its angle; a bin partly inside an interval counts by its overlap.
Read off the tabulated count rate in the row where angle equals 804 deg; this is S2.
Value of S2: 6.86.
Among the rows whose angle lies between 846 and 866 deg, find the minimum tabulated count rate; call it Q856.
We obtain 6.44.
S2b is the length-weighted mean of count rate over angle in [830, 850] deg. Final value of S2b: 6.72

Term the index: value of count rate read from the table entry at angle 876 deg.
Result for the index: 6.87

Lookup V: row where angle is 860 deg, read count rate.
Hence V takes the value 6.89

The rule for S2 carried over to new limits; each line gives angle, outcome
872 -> 6.41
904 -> 6.4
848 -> 6.61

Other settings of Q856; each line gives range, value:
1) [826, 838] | 6.84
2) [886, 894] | 6.34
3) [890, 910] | 6.16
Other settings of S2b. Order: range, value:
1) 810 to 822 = 7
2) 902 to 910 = 6.28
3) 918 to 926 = 6.06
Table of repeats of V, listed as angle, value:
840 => 6.68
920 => 6.12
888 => 6.87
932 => 6.3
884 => 7.13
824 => 6.89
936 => 6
